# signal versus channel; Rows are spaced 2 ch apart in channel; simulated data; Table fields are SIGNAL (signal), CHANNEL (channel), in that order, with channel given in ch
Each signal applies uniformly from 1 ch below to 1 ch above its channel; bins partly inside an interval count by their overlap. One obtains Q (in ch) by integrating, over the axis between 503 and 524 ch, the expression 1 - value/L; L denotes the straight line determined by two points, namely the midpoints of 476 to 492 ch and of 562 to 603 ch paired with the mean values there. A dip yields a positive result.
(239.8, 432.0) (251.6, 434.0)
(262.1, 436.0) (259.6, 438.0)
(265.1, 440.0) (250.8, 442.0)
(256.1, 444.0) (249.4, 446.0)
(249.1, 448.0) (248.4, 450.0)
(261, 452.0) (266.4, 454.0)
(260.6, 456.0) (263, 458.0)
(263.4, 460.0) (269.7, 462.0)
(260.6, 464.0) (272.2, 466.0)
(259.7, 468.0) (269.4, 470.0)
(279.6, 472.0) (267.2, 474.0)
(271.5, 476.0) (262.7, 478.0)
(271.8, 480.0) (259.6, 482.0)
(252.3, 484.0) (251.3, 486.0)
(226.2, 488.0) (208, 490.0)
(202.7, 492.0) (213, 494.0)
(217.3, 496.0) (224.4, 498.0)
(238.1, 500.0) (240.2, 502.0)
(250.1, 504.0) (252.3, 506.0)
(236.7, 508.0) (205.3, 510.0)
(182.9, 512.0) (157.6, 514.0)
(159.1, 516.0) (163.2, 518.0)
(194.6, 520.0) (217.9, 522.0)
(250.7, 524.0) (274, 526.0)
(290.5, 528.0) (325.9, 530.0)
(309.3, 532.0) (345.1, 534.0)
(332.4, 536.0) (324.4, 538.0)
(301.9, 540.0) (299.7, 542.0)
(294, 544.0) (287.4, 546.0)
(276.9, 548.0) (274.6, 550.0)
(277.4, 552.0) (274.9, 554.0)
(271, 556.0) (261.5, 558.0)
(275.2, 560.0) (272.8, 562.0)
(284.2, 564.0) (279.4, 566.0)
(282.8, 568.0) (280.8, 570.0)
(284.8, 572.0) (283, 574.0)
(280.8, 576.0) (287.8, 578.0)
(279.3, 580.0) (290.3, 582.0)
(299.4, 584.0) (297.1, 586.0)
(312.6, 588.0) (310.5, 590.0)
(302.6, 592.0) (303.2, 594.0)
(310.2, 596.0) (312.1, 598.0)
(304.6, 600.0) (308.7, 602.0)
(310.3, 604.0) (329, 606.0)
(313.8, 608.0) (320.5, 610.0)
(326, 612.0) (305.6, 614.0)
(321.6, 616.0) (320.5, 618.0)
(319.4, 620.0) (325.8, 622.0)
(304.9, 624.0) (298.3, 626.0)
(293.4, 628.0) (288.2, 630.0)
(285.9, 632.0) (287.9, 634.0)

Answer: 4.52 ch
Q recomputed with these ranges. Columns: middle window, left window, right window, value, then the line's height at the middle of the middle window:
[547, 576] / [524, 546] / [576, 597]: 2.39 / 302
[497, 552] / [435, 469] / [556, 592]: 3.89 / 275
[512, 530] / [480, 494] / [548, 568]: 2.59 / 254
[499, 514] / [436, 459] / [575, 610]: 2.80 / 276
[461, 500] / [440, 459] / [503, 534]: -0.32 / 247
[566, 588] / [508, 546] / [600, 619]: 0.44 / 293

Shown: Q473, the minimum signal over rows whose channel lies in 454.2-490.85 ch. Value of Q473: 208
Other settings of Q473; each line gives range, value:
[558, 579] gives 261.5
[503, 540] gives 157.6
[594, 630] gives 288.2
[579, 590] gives 279.3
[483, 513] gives 182.9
